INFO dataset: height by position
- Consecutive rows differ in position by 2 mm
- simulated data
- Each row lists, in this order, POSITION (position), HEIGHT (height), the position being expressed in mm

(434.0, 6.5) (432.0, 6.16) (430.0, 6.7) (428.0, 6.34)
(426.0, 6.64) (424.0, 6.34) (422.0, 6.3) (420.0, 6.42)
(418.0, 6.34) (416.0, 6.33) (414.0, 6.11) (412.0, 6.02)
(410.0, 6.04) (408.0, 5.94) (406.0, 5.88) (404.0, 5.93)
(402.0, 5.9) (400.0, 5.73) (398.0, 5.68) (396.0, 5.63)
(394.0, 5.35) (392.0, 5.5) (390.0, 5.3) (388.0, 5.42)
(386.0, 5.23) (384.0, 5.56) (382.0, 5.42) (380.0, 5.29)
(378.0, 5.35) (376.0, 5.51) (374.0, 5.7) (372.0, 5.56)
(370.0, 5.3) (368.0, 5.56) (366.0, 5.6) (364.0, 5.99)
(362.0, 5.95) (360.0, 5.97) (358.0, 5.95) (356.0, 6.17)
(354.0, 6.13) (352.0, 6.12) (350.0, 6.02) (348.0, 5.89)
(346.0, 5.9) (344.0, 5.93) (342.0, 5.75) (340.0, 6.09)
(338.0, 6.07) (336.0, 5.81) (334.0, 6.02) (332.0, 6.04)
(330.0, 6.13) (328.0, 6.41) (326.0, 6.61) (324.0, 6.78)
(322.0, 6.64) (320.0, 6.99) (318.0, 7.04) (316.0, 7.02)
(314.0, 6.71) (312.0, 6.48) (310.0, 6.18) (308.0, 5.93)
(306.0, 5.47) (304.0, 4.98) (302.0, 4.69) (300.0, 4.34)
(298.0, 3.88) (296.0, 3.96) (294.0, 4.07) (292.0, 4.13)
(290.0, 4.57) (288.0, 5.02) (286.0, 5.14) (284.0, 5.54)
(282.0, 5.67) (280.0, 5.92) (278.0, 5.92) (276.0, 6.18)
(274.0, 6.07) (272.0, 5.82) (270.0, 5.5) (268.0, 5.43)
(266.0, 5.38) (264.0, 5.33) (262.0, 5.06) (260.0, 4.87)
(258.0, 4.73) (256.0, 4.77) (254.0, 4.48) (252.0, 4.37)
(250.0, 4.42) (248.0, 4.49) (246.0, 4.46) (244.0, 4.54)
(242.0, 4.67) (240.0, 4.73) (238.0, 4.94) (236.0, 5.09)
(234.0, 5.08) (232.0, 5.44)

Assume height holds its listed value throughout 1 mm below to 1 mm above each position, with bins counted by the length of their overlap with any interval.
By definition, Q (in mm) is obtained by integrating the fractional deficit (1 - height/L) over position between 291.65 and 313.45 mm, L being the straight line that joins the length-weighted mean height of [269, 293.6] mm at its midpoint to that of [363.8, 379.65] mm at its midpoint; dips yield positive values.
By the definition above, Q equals 1.9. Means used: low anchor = 5.42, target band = 4.98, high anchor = 5.54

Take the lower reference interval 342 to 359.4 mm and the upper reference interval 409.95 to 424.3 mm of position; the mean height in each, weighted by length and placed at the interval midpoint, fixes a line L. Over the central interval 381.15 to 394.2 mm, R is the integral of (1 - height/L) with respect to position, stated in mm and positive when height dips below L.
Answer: 1.57 mm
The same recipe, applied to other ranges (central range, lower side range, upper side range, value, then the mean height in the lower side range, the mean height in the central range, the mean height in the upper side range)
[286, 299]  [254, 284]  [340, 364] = 2.92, 5.44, 4.34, 5.98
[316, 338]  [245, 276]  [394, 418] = -4.09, 5.05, 6.46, 5.92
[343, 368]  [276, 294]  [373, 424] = -1.76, 5.23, 5.95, 5.77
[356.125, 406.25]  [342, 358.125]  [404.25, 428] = 3.97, 6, 5.62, 6.21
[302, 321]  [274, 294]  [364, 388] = -3.04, 5.32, 6.23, 5.48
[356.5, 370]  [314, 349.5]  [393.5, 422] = 0.79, 6.31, 5.81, 5.97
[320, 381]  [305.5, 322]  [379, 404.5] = 0.97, 6.52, 5.96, 5.53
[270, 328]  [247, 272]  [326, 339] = -0.63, 4.94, 5.64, 6.12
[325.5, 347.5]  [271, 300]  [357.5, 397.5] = -2.87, 5.11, 6.05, 5.55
